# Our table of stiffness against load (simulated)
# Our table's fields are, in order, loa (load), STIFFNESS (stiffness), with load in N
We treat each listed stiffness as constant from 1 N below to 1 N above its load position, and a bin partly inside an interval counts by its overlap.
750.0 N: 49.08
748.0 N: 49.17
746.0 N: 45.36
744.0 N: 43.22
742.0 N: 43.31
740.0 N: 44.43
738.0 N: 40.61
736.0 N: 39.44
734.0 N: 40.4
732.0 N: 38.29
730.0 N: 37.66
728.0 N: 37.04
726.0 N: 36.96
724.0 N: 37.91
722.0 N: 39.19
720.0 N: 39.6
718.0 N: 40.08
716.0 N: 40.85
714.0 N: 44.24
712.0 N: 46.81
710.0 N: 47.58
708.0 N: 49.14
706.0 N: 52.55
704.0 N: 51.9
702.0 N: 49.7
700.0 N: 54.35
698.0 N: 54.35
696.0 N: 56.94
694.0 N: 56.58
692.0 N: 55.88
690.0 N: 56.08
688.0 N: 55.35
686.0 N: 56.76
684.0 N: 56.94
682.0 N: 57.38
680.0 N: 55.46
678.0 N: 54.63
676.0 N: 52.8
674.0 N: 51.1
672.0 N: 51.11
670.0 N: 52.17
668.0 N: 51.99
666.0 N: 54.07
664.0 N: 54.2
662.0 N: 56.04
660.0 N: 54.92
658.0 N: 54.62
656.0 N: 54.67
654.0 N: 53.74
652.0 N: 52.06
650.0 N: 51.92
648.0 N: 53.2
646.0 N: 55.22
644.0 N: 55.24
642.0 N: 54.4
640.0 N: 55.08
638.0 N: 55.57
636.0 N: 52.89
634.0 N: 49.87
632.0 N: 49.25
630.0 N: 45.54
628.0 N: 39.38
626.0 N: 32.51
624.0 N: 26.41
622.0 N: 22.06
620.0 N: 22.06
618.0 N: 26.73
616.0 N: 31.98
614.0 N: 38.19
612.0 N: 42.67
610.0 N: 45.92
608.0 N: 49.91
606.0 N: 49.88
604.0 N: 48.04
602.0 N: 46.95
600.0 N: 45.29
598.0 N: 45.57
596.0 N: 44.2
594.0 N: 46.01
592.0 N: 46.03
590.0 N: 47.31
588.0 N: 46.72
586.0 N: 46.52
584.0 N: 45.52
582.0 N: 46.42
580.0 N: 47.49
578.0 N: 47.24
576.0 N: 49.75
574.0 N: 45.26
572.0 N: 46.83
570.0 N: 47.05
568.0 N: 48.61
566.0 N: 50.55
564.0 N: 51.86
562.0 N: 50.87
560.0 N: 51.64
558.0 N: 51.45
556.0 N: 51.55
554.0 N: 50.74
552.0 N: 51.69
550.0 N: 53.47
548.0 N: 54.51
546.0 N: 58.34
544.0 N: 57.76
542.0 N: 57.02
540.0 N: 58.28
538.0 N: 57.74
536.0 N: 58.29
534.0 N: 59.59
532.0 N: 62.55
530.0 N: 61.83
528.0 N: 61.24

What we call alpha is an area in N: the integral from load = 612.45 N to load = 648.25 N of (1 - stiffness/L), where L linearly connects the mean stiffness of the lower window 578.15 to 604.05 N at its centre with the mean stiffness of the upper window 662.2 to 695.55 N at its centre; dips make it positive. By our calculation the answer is 5.6 N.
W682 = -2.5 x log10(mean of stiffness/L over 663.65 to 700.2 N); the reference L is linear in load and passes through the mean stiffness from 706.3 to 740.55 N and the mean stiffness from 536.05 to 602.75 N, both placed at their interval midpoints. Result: -0.243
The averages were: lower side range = 50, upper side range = 41.4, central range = 54.7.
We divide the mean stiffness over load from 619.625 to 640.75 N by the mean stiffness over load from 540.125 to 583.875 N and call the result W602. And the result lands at 0.81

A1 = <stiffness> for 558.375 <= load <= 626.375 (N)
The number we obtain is 43.7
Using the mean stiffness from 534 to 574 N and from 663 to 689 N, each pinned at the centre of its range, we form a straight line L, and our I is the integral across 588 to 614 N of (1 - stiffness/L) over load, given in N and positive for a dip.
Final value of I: 3.5 N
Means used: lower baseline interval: 53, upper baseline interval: 54.2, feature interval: 46.2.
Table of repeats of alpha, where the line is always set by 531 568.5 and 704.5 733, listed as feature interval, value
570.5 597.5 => 2.9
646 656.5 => -1.4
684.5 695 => -2.8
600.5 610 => 0.4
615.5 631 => 5.8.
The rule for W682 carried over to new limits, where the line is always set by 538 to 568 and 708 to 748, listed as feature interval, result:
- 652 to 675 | -0.163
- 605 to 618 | 0.185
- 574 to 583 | 0.095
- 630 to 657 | -0.123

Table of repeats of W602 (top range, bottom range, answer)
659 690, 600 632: 1.41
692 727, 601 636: 1.19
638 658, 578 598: 1.17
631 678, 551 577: 1.07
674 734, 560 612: 1.03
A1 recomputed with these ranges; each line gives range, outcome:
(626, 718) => 52.2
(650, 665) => 54.2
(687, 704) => 54.7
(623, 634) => 39.6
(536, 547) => 57.9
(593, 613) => 46.4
